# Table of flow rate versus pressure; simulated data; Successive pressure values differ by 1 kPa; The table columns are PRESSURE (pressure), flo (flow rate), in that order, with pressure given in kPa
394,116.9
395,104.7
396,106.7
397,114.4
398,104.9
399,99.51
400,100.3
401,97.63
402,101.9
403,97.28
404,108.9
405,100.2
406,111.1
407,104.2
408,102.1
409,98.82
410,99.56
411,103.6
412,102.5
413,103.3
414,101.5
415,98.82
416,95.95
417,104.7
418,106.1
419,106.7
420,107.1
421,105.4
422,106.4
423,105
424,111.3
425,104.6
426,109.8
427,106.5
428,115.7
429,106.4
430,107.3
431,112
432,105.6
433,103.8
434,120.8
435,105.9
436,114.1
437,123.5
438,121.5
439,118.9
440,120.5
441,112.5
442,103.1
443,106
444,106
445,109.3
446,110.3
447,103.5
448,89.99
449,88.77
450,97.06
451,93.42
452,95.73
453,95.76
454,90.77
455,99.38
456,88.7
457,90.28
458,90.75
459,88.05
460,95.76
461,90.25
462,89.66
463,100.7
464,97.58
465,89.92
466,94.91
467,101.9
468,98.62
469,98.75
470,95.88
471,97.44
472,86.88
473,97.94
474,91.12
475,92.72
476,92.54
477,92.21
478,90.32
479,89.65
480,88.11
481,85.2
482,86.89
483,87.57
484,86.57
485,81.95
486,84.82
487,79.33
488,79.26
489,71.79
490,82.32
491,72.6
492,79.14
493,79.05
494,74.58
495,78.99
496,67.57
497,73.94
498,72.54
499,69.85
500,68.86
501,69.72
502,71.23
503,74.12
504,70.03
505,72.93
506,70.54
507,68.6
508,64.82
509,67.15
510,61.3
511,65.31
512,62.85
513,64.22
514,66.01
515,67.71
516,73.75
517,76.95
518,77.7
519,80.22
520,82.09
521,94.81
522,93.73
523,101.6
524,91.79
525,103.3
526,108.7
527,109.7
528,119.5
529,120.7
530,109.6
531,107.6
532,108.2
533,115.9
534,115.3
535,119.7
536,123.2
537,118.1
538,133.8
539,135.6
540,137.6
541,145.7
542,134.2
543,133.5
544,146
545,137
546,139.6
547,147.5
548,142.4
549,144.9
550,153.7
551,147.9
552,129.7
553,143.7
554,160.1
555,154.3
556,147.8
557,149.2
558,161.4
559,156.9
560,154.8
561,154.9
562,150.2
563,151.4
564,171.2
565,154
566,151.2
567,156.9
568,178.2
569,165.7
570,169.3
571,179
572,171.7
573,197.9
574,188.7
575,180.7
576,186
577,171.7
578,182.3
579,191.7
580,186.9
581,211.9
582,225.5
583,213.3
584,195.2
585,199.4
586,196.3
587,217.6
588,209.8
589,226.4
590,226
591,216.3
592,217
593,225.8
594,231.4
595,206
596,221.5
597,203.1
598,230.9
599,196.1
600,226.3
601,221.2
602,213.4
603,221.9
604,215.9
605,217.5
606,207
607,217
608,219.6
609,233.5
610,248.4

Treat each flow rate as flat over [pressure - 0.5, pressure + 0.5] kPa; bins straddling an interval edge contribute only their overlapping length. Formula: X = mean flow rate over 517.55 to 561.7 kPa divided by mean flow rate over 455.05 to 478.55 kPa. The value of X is 1.36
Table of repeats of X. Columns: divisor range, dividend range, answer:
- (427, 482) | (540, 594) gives 1.73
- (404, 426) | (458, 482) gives 0.90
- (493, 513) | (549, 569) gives 2.21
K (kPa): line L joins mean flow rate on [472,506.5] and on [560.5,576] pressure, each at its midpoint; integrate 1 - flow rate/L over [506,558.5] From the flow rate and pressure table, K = 7.4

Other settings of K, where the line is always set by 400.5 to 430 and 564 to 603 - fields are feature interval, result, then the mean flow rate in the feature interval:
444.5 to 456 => 2.46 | 97.2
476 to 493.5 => 7.27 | 83.6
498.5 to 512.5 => 7.81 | 68.4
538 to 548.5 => 2.17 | 140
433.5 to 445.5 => 0.43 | 114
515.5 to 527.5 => 5.33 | 91.2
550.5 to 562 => 2.03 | 151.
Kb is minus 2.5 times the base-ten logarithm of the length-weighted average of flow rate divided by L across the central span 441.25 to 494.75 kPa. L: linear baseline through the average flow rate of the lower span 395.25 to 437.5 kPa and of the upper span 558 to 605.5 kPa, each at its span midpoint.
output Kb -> 0.40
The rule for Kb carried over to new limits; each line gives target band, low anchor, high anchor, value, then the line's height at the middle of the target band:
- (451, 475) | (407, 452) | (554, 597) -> 0.30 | 124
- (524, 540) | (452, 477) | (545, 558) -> 0.16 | 135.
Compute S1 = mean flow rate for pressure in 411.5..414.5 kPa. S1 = 102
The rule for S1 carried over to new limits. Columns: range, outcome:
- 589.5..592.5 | 220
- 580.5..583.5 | 217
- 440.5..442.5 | 108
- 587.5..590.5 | 221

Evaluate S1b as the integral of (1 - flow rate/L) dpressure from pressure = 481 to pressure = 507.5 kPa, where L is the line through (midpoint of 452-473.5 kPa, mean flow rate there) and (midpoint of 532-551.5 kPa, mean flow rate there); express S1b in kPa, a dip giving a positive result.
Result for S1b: 8.2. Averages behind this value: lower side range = 94.3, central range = 76.1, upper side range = 135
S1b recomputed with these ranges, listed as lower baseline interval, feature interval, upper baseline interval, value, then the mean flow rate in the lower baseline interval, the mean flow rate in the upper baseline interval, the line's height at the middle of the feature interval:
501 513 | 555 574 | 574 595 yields 0.8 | 68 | 205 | 170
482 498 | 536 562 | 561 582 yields 0.8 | 78.7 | 176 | 149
